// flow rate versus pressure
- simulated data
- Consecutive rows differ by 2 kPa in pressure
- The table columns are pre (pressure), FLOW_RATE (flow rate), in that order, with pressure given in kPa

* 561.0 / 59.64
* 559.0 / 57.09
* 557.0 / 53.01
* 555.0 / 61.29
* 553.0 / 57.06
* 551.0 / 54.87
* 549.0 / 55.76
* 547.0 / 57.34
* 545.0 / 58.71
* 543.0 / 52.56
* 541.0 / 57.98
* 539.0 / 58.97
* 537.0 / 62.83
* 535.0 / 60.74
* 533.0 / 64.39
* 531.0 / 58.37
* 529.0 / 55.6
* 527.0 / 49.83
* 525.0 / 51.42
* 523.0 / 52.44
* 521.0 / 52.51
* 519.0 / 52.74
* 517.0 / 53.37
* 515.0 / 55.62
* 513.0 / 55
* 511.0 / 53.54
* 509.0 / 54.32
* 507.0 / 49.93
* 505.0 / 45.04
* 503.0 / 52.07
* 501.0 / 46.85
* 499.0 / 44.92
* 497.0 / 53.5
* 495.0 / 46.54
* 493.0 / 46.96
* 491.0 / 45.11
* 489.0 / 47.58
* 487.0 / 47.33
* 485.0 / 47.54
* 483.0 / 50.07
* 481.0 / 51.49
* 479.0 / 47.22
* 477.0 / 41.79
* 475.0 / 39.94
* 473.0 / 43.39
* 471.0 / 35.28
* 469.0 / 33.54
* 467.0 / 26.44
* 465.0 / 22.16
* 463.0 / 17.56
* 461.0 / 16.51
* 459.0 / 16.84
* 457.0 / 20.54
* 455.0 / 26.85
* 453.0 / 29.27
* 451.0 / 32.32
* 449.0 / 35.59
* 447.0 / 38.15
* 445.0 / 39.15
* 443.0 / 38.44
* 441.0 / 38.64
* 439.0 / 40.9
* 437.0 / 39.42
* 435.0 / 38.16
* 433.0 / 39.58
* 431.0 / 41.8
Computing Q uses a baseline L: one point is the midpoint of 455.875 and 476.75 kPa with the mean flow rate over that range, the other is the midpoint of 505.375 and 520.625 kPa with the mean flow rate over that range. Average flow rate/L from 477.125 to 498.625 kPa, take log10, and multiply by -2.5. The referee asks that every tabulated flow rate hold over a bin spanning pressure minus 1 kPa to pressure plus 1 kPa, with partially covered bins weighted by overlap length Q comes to -0.22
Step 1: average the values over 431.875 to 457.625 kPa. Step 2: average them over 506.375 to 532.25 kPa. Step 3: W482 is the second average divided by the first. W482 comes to 1.5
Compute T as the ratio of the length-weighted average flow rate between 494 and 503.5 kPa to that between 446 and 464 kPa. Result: 1.87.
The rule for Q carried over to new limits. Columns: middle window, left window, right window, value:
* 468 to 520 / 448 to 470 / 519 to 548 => -0.20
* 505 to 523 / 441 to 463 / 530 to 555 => -0.08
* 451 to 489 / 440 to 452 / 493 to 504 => 0.24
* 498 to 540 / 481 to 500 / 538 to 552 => -0.03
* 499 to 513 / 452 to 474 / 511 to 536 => -0.08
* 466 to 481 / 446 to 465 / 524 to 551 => -0.19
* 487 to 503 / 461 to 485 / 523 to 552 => -0.10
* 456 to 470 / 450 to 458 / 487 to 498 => 0.42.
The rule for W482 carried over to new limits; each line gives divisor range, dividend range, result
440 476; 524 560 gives 1.87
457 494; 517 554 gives 1.51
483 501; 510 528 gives 1.11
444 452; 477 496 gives 1.31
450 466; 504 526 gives 2.30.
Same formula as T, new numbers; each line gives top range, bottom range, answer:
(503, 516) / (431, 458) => 1.48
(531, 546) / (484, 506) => 1.25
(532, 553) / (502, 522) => 1.11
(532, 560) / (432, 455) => 1.58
